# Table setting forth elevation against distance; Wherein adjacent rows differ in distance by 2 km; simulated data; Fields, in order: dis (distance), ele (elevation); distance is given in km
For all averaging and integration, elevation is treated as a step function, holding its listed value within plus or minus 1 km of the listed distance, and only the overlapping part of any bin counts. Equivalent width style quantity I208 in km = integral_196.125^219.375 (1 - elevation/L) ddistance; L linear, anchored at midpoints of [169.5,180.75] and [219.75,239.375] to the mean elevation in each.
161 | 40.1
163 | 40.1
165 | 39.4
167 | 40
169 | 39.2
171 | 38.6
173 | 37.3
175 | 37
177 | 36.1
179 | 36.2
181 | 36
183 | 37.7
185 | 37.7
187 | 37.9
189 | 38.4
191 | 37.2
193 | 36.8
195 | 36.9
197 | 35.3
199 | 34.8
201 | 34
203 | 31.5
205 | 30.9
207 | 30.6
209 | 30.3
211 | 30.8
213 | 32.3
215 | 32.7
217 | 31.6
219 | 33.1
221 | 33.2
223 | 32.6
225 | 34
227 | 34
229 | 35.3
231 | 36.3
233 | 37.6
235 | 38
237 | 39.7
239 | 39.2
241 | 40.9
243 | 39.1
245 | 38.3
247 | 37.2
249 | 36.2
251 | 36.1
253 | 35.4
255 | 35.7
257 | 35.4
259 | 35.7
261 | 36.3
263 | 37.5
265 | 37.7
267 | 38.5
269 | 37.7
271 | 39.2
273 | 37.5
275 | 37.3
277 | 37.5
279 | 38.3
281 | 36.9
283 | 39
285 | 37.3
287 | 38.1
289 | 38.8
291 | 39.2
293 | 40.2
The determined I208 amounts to 2.6 km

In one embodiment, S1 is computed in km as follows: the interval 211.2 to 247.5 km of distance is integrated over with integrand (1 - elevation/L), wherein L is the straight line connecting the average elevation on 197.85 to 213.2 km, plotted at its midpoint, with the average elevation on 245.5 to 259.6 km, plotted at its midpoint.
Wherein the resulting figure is -1.77 km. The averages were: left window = 31.9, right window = 36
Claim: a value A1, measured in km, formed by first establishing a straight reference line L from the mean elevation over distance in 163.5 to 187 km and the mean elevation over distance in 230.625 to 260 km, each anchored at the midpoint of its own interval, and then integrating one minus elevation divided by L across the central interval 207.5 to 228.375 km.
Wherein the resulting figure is 2.8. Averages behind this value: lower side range 37.8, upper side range 37.4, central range 32.5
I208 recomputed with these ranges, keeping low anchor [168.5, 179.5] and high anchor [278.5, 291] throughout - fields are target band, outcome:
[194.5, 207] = 1.3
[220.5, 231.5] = 1.0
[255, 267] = 0.4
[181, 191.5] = -0.1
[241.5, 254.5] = 0.3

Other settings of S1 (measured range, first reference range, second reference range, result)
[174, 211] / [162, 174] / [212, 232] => 1.4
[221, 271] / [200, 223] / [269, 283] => -2.5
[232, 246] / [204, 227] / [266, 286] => -1.9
